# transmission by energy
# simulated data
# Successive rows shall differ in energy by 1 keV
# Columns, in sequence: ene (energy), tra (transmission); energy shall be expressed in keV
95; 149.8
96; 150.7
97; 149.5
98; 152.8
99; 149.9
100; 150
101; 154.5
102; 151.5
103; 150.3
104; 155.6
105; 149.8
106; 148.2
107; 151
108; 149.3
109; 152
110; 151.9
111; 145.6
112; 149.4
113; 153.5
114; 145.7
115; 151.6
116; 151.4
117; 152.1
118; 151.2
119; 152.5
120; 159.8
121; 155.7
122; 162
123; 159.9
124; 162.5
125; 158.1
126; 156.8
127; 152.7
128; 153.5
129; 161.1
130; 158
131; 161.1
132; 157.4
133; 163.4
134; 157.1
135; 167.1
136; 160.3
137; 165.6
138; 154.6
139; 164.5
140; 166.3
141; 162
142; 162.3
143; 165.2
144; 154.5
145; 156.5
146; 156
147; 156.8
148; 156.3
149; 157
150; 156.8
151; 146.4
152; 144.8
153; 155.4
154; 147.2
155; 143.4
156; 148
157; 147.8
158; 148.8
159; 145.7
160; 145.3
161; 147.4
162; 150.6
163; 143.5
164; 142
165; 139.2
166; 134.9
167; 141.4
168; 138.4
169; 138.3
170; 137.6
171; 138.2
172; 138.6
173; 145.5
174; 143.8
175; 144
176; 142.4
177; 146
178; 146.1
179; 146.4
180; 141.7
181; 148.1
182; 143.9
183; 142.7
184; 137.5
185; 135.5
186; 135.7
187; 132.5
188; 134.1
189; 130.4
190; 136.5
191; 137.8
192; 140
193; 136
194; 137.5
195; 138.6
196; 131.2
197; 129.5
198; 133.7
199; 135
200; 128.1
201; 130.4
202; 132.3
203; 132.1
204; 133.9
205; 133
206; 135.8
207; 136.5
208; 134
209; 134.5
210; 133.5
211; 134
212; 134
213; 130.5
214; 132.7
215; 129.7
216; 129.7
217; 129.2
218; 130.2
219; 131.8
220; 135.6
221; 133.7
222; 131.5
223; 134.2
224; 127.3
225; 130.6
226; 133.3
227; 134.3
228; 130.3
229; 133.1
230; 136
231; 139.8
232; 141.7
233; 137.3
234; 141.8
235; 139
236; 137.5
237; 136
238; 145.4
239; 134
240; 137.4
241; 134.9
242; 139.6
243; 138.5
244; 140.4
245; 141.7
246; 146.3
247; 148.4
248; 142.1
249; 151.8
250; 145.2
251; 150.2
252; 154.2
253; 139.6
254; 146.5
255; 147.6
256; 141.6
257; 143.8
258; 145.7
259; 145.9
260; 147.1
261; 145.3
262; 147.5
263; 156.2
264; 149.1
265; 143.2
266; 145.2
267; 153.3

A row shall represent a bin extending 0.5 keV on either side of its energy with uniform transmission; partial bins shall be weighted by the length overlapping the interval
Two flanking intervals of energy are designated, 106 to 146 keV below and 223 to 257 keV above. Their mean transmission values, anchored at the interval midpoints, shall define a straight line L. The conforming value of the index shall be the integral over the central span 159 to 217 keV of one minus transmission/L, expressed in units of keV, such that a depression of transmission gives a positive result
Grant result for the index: 4.0 keV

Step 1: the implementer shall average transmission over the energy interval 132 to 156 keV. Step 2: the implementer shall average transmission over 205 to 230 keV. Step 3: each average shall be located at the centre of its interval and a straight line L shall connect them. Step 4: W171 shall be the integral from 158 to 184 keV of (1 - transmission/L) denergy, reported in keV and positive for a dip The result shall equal 0.9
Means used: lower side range 157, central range 143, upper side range 133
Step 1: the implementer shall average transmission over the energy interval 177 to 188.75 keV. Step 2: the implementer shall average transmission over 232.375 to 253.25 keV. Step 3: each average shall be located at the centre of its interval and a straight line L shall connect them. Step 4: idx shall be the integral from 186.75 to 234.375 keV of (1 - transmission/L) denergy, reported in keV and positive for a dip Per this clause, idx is 2.5 keV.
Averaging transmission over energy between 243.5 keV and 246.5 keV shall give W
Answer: 143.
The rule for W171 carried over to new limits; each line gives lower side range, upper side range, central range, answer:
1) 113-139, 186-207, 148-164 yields -0.1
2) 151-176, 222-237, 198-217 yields 0.7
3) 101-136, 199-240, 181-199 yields 0.5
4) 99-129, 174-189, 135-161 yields -1.4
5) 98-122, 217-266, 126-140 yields -1.0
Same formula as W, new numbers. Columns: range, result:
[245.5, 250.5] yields 147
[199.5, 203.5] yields 131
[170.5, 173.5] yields 141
